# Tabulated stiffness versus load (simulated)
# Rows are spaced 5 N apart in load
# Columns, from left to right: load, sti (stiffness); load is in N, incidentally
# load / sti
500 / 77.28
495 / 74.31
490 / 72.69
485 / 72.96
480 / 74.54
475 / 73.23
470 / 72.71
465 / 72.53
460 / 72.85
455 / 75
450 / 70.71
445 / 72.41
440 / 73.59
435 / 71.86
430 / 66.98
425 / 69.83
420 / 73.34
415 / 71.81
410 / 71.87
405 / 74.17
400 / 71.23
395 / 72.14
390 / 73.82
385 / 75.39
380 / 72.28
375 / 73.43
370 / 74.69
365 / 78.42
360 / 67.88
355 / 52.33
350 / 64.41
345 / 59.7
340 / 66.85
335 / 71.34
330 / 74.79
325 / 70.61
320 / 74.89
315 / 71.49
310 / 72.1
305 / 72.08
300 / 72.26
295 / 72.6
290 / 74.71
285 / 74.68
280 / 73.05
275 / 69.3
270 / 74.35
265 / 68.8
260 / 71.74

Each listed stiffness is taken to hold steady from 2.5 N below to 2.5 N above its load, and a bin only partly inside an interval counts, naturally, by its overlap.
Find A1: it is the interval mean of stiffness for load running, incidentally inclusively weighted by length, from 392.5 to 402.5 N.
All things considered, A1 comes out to 71.7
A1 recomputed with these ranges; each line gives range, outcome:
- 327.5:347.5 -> 68.2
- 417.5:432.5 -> 70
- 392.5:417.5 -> 72.2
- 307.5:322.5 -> 72.8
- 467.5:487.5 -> 73.4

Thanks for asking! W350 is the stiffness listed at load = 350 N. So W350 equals 64.41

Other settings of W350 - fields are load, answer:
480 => 74.54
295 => 72.6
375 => 73.43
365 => 78.42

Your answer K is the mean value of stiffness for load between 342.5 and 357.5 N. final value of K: 58.8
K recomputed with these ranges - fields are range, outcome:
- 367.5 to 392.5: 73.9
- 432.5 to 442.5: 72.7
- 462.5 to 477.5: 72.8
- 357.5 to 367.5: 73.2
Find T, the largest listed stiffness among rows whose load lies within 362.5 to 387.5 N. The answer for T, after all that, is 78.42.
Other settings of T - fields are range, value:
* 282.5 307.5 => 74.71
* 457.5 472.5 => 72.85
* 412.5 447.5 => 73.59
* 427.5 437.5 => 71.86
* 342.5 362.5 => 67.88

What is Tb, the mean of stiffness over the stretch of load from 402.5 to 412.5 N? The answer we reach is 73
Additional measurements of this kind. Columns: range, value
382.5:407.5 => 73.3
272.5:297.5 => 72.9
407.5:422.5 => 72.3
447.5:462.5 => 72.9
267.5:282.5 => 72.2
